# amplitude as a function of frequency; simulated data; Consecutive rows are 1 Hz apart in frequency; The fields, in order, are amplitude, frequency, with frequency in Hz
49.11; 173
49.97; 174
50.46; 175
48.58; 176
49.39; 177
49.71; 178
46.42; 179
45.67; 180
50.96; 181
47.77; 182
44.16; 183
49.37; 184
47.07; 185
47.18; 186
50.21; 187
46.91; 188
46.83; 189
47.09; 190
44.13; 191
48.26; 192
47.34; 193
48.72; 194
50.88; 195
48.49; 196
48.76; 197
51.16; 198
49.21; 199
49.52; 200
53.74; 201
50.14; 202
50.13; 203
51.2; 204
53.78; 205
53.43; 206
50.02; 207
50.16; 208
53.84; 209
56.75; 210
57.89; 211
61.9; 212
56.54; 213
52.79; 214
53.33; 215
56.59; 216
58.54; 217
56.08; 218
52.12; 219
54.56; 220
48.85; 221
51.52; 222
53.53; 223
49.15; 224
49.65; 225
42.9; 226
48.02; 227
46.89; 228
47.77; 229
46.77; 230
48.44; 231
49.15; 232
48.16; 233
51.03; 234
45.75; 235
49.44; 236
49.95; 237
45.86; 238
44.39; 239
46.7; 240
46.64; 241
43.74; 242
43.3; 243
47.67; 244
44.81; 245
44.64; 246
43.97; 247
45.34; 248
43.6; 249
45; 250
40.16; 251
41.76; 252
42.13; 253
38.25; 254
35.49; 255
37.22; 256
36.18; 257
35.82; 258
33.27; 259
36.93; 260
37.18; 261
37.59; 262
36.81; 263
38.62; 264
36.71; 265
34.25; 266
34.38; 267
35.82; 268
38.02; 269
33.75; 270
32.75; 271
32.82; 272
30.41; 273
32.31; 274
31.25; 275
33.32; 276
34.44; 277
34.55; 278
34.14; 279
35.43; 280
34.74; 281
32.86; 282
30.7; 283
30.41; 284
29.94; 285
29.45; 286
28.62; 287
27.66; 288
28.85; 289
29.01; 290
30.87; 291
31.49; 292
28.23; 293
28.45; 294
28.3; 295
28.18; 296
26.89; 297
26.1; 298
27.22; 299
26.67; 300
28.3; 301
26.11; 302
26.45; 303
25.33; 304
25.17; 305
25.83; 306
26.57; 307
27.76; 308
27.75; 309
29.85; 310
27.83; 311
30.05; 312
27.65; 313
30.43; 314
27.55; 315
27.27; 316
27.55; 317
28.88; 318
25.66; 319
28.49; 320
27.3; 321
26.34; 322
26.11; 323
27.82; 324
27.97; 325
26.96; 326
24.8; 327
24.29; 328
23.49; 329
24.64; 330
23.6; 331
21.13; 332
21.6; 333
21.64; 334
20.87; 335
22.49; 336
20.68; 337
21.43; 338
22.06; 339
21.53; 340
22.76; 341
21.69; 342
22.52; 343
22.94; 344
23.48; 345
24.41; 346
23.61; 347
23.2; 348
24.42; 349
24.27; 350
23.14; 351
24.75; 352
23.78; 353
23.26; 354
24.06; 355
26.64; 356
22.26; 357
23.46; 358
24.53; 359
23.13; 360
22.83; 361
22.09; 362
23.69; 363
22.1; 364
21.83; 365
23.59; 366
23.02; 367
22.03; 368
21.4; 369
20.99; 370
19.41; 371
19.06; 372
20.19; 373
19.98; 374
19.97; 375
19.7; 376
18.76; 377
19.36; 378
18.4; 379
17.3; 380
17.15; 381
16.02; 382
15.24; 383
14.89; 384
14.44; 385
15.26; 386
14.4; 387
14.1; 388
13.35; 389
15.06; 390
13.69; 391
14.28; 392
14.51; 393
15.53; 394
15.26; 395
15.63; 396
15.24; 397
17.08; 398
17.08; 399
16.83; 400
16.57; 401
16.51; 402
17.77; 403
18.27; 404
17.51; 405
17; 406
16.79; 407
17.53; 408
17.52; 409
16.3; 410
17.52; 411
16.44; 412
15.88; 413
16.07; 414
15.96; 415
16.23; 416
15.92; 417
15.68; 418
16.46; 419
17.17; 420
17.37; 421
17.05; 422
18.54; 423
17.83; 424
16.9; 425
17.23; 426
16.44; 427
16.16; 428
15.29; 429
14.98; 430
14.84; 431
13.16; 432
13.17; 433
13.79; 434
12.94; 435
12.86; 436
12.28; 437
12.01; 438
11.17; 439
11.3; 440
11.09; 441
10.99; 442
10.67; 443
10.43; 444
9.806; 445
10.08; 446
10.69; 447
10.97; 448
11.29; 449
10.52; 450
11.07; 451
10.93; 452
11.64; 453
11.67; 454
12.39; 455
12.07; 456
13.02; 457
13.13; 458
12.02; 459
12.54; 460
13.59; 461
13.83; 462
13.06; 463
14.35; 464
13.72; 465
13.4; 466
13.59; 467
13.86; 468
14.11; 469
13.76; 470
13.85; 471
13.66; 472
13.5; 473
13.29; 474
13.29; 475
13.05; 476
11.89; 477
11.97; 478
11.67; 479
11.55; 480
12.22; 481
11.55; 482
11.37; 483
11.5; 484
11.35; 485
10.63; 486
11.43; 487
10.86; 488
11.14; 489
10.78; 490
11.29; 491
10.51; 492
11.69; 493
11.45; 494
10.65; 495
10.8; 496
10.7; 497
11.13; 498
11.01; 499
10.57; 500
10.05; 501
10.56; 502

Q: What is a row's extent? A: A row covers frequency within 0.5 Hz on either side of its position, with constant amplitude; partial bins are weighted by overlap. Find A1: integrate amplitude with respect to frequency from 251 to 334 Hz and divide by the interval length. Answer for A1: 30.4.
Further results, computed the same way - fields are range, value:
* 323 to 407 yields 20.4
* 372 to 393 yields 16.6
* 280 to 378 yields 25.2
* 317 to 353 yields 24.1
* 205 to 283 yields 43.8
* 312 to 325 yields 27.7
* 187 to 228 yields 51.3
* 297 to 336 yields 26.2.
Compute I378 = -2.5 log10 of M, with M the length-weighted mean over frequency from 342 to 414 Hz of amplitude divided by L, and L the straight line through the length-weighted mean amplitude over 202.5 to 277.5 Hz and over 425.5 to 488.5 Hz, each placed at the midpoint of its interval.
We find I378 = 0.25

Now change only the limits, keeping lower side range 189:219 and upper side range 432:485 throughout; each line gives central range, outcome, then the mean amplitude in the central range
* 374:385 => 0.363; 17.6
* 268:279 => 0.223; 33.5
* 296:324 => 0.281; 27.3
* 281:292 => 0.284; 30.1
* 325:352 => 0.318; 23.1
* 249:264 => 0.146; 38.3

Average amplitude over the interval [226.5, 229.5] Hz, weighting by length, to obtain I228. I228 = 47.6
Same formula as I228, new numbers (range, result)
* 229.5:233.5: 48.1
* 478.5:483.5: 11.7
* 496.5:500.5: 10.9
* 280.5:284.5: 32.2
